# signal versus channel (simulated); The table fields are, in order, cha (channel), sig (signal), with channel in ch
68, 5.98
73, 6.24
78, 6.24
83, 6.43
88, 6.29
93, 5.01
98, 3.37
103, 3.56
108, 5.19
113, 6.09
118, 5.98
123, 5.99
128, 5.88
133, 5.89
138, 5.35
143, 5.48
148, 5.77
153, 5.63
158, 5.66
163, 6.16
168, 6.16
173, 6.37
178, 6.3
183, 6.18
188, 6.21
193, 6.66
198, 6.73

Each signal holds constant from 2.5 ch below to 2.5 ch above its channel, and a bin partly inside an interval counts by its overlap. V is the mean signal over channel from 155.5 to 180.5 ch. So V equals 6.13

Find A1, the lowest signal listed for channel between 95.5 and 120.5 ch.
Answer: 3.37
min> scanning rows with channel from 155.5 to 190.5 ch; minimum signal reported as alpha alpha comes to 5.66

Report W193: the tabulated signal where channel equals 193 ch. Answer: 6.66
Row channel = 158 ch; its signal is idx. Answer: 5.66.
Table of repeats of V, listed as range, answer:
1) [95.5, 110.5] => 4.04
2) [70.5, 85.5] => 6.3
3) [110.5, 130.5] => 5.99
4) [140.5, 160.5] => 5.63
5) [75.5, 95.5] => 5.99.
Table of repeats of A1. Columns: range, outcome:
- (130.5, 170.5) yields 5.35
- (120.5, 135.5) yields 5.88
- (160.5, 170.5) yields 6.16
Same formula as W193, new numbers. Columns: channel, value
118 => 5.98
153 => 5.63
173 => 6.37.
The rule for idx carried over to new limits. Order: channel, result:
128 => 5.88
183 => 6.18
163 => 6.16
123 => 5.99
